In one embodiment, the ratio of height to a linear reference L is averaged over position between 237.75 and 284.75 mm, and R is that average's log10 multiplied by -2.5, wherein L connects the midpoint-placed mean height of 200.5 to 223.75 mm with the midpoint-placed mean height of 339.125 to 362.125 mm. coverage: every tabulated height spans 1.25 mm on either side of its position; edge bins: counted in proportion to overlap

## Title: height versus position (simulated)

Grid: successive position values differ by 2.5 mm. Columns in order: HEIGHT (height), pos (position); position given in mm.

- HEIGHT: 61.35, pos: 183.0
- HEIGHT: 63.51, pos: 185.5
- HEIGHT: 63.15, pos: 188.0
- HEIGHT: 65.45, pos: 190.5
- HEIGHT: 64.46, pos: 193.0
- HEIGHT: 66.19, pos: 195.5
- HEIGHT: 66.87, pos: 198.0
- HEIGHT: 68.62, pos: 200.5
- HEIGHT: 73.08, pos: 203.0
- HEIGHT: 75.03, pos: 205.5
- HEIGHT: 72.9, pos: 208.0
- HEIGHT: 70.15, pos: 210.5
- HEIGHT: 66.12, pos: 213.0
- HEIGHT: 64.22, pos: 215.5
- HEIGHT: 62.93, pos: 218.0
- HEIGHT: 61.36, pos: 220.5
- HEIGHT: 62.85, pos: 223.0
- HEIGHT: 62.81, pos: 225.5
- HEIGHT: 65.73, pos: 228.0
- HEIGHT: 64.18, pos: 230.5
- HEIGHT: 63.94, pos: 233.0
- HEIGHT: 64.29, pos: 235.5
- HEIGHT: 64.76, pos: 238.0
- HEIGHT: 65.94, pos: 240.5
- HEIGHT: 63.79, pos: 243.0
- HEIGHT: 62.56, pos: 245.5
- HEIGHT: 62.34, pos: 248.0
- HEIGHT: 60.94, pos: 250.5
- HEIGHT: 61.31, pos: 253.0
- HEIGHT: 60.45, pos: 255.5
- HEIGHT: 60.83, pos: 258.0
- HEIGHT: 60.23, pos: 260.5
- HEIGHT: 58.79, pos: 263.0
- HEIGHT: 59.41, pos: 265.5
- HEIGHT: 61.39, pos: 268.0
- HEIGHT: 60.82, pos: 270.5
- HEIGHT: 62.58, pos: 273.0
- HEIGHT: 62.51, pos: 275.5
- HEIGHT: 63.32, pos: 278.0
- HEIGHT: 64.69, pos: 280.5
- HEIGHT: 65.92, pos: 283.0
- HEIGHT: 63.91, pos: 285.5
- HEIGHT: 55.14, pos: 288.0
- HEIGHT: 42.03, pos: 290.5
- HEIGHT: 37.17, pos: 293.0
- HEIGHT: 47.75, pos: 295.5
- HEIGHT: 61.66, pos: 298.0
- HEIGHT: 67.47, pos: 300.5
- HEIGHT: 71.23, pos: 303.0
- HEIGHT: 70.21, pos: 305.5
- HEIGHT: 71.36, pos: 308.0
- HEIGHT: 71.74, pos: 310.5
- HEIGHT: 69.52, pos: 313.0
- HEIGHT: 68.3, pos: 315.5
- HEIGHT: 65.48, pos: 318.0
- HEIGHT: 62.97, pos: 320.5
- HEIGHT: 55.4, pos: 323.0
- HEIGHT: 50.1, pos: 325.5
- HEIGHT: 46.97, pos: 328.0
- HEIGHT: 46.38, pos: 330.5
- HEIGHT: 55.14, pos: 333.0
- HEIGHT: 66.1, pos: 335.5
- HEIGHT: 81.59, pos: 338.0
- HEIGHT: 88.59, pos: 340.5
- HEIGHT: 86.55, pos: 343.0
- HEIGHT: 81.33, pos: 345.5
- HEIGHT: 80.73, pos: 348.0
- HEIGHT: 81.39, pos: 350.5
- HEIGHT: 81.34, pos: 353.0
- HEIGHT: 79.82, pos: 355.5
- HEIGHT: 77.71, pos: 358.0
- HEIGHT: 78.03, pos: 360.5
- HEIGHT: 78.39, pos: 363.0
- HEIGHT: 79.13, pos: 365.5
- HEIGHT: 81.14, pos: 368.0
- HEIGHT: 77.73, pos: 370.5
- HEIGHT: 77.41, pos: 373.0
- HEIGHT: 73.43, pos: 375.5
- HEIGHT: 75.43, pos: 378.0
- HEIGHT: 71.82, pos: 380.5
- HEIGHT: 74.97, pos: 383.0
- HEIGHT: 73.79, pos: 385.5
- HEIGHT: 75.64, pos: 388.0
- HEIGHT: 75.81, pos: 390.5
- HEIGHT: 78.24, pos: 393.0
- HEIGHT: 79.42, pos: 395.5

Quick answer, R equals 0.17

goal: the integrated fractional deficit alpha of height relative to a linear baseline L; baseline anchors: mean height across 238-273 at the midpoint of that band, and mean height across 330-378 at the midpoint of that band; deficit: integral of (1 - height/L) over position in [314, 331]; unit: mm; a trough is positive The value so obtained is 3.48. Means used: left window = 61.6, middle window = 57.2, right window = 76.9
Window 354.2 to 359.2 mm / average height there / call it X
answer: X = 78.8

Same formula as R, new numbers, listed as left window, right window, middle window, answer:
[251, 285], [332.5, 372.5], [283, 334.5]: 0.18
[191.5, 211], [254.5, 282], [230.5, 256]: 0.02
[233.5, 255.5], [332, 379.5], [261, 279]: 0.09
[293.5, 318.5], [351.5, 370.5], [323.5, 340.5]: 0.20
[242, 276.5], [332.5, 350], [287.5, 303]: 0.28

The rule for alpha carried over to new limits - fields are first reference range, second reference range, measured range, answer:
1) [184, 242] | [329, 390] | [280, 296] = 3.9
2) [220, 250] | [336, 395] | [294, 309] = 1.5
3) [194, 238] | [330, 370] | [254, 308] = 8.6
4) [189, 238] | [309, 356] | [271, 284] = 0.8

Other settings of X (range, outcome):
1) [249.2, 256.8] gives 60.9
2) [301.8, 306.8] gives 70.7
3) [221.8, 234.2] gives 63.9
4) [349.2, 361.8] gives 79.7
